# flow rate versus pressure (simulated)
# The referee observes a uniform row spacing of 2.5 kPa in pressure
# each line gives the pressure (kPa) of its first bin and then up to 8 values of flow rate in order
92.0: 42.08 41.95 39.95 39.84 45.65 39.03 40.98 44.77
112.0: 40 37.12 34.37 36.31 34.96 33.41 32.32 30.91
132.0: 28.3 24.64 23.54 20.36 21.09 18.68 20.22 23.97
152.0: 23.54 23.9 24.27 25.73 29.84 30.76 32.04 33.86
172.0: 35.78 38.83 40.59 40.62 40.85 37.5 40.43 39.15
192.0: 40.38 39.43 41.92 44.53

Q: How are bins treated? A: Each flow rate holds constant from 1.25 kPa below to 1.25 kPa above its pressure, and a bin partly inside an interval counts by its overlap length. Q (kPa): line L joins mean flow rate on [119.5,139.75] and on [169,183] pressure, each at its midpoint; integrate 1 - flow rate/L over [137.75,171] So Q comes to 8.9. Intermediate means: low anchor 29.4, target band 25.3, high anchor 38.6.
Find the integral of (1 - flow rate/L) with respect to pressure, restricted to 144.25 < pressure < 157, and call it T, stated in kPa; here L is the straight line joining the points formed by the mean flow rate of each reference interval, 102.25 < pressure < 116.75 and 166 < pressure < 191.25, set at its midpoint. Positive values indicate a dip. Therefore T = 5.4 kPa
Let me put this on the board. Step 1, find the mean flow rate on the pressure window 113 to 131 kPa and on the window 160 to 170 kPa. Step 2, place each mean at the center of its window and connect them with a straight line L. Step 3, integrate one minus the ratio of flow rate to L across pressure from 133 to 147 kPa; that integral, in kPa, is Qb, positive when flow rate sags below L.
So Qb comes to 4.8 kPa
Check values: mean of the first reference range 34.2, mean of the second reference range 31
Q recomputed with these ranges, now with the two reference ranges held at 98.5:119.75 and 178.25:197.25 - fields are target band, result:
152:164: 4.2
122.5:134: 2.6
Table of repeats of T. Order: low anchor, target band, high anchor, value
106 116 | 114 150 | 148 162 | 5.9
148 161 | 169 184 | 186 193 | -2.0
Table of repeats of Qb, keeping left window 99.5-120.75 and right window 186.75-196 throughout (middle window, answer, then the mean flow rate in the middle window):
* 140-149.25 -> 4.5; 20.5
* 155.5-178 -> 4.3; 32.2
